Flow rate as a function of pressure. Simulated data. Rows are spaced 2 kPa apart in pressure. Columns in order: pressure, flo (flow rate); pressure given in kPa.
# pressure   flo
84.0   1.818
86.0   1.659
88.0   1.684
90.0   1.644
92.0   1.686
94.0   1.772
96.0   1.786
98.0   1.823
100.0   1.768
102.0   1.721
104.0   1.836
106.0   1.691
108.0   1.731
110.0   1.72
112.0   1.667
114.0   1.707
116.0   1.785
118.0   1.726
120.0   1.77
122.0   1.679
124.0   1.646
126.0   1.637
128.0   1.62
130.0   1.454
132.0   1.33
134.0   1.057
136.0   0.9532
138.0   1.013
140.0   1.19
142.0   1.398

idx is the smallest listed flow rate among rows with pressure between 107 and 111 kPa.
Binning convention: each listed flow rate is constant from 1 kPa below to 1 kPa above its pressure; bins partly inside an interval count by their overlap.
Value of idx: 1.72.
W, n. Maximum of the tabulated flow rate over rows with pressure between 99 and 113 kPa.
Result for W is 1.836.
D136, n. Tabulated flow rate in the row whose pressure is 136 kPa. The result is 0.9532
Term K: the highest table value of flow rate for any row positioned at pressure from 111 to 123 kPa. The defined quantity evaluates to 1.785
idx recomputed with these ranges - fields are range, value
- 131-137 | 0.9532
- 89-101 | 1.644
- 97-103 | 1.721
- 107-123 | 1.667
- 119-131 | 1.454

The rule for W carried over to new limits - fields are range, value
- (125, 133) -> 1.637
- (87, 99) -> 1.823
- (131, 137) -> 1.33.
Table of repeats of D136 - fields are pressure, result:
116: 1.785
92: 1.686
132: 1.33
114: 1.707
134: 1.057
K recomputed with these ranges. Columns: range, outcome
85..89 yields 1.684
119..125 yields 1.77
